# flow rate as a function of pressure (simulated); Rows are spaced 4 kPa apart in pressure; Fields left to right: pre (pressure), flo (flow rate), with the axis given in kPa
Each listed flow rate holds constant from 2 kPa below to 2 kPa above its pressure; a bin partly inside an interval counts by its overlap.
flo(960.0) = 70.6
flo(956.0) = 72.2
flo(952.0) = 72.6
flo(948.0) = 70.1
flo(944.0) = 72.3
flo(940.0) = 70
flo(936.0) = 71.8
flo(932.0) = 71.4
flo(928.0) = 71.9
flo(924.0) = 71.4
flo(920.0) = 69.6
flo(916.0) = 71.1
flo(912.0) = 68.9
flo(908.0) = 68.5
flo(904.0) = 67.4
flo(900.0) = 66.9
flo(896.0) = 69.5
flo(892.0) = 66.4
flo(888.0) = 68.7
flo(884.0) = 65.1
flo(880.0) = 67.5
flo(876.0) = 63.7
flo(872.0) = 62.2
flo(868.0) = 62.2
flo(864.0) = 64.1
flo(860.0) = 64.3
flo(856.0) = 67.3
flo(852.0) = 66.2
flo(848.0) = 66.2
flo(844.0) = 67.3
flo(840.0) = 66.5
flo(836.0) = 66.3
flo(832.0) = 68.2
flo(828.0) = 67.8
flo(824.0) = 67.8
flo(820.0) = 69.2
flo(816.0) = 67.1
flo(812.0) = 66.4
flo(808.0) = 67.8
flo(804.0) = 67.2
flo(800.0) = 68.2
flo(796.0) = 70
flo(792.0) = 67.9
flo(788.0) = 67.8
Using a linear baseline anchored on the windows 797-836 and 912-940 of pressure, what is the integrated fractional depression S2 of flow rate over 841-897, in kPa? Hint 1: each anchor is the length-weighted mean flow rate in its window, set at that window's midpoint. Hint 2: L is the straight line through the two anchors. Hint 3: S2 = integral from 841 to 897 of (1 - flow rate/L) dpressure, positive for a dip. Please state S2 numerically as 2.9 kPa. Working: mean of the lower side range 67.7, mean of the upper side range 71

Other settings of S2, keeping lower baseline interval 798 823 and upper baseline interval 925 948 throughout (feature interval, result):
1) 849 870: 1.3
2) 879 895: 0.7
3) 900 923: 0.5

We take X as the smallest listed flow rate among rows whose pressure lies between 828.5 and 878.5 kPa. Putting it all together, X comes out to 62.2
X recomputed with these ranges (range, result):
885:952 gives 66.4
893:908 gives 66.9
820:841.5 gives 66.3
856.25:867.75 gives 64.1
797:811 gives 67.2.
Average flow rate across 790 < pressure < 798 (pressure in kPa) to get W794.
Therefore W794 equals 69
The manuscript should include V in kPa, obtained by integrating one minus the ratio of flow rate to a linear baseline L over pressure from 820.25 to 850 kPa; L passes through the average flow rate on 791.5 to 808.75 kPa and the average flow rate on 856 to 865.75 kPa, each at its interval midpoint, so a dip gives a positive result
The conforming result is -0.4 kPa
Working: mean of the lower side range 68.3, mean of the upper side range 64.8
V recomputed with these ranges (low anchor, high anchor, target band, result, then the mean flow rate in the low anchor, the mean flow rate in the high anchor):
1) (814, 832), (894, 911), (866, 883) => 1.0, 68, 68.1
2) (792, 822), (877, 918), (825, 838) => 0.1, 68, 67.9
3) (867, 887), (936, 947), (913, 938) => -0.6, 64.5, 71.2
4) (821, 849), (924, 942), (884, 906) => 0.7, 67.3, 71.3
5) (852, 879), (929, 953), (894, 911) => -0.1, 64.3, 71.3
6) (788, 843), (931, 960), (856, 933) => 2.9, 67.7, 71.4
